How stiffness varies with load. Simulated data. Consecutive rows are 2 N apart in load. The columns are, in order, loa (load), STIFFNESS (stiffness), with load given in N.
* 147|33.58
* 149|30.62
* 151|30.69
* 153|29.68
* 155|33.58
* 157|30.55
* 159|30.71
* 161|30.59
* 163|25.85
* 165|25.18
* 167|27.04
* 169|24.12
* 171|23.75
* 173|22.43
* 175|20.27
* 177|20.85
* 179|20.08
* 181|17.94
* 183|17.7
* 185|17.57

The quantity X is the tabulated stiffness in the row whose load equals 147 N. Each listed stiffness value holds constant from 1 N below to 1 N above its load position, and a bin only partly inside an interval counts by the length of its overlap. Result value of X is 33.58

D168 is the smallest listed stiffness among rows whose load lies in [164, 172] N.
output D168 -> 23.75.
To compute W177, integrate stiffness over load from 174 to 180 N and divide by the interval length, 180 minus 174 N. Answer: 20.4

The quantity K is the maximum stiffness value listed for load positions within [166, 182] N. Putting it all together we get 27.04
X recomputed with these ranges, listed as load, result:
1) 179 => 20.08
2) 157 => 30.55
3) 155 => 33.58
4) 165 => 25.18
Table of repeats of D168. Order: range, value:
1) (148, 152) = 30.62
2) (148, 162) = 29.68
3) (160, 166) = 25.18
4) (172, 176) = 20.27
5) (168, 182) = 17.94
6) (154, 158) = 30.55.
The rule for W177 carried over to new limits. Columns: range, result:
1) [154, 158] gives 32.1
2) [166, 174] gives 24.3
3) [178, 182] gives 19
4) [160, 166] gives 27.2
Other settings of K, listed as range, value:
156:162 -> 30.71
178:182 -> 20.08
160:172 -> 30.59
